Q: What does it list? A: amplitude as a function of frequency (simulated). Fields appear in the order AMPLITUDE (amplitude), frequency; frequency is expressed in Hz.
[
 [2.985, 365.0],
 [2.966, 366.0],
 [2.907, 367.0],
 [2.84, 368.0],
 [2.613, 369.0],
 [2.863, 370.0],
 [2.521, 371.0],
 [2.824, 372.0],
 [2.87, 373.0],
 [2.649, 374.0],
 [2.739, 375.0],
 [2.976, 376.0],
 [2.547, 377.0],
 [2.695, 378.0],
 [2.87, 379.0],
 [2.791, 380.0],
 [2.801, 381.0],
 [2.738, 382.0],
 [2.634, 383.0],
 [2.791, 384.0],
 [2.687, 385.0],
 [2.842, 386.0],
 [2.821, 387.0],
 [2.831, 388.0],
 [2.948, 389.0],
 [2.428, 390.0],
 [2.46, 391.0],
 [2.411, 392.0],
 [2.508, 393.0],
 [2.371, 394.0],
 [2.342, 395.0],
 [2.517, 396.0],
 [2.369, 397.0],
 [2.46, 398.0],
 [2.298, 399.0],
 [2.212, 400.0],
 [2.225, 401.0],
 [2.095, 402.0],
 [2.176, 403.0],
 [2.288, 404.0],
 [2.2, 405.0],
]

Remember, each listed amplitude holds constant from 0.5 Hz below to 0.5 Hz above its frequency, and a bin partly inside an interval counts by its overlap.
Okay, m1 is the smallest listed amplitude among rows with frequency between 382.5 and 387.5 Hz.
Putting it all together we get 2.634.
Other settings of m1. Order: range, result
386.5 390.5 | 2.428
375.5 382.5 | 2.547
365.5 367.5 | 2.907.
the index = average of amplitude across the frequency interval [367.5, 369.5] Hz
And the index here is 2.73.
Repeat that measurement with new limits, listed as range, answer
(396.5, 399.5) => 2.38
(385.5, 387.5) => 2.83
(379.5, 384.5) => 2.75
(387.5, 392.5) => 2.62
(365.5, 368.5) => 2.9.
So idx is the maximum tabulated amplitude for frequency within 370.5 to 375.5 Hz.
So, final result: 2.87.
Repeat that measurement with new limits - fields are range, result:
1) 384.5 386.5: 2.842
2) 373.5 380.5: 2.976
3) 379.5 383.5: 2.801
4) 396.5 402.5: 2.46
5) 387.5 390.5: 2.948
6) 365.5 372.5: 2.966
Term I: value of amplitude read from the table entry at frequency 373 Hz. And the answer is 2.87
